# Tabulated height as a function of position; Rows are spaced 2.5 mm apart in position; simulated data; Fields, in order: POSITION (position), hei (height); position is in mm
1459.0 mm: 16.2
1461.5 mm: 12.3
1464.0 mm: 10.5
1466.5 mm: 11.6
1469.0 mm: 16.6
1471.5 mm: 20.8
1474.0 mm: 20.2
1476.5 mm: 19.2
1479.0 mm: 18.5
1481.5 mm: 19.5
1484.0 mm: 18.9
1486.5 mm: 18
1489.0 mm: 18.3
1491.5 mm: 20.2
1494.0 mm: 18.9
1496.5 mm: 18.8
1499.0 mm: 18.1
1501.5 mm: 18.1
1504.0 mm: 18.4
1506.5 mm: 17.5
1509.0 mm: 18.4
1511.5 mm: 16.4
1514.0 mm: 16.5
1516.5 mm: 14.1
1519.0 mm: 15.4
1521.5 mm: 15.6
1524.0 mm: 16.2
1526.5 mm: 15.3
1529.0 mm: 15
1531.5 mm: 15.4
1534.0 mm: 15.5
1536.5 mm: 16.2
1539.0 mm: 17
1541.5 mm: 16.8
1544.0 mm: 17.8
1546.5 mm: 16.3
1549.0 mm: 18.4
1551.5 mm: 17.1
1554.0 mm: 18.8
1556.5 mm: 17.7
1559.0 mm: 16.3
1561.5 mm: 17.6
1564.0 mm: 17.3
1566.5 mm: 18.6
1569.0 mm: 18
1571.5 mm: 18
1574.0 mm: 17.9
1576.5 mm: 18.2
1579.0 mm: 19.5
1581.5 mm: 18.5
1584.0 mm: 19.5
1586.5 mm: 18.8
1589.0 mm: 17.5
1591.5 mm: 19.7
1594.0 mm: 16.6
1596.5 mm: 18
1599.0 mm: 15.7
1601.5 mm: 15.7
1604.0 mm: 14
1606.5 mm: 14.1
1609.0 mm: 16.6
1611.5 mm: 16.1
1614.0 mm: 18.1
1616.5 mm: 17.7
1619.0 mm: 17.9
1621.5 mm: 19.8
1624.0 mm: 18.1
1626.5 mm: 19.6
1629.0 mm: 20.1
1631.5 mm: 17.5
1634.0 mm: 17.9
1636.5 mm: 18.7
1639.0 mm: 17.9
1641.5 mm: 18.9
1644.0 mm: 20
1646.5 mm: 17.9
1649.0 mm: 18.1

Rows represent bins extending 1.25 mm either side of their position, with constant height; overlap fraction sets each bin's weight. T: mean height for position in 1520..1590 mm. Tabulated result 17.3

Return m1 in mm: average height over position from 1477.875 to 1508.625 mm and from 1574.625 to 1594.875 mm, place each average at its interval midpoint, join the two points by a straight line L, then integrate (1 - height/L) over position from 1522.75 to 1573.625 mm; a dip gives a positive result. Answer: 4.4 mm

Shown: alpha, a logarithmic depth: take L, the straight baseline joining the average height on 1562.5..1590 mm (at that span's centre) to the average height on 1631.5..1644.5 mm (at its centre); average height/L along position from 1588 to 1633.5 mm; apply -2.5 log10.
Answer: 0.06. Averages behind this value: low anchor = 18.3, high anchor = 18.5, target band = 17.4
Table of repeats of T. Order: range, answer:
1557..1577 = 17.7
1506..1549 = 16.2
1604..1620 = 16.5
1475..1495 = 19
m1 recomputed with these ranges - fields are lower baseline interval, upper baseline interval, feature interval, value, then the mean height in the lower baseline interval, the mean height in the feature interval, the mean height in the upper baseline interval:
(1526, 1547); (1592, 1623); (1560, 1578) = -1.6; 16.2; 17.9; 16.8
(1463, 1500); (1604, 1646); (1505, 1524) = 1.7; 17.9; 16.3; 17.9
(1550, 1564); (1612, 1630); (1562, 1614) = 1.7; 17.5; 17.4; 18.6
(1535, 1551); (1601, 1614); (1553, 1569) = -1.0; 17.1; 17.7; 15.5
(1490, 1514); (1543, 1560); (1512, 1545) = 3.6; 18.2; 15.9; 17.5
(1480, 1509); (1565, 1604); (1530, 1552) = 1.9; 18.6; 16.7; 17.9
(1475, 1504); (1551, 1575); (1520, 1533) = 2.0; 18.8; 15.5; 17.7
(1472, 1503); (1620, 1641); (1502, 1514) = 0.8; 18.9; 17.6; 18.7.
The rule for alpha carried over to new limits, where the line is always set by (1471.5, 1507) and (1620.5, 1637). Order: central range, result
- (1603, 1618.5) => 0.161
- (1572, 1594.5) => 0.018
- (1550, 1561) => 0.079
